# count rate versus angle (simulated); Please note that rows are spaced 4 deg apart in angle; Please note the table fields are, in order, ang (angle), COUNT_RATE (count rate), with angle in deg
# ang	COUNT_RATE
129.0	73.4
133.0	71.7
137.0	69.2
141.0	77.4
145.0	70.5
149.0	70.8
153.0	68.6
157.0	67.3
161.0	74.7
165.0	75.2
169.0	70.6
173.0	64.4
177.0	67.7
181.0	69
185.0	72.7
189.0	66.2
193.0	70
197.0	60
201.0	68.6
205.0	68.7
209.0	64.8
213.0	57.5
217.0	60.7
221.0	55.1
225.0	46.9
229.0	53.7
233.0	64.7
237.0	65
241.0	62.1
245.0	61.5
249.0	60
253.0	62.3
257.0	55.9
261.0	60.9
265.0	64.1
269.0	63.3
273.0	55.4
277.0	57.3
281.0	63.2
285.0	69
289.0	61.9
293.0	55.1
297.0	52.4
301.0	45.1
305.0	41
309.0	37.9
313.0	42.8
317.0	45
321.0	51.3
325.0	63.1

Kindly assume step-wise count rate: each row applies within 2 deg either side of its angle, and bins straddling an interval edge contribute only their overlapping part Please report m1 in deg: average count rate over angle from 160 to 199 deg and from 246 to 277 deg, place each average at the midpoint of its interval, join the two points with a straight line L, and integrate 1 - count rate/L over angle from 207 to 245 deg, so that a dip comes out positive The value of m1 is 2.9 deg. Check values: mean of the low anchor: 68.9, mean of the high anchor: 60.1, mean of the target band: 59.1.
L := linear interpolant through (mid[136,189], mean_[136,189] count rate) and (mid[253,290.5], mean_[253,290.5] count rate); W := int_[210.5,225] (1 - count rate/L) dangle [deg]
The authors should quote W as 2.05 deg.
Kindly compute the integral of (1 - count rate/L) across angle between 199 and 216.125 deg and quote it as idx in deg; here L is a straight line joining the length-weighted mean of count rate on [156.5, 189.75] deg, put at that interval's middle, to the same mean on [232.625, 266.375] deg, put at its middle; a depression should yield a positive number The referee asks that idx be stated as 0.4 deg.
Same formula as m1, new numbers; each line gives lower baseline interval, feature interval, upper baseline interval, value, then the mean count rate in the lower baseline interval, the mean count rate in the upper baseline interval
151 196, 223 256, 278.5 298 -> 2.5 deg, 69.5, 60.6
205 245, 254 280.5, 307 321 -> -4.1 deg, 59.6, 43.2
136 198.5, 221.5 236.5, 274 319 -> 1.2 deg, 69.7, 52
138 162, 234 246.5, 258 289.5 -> 0.2 deg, 71.3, 61.7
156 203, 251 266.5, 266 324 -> -0.7 deg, 68.9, 53.3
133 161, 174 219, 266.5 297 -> 0.8 deg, 71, 60.3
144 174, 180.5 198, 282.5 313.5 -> -0.4 deg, 70.5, 51.2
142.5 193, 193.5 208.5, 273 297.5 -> 0.2 deg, 69.9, 59.9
